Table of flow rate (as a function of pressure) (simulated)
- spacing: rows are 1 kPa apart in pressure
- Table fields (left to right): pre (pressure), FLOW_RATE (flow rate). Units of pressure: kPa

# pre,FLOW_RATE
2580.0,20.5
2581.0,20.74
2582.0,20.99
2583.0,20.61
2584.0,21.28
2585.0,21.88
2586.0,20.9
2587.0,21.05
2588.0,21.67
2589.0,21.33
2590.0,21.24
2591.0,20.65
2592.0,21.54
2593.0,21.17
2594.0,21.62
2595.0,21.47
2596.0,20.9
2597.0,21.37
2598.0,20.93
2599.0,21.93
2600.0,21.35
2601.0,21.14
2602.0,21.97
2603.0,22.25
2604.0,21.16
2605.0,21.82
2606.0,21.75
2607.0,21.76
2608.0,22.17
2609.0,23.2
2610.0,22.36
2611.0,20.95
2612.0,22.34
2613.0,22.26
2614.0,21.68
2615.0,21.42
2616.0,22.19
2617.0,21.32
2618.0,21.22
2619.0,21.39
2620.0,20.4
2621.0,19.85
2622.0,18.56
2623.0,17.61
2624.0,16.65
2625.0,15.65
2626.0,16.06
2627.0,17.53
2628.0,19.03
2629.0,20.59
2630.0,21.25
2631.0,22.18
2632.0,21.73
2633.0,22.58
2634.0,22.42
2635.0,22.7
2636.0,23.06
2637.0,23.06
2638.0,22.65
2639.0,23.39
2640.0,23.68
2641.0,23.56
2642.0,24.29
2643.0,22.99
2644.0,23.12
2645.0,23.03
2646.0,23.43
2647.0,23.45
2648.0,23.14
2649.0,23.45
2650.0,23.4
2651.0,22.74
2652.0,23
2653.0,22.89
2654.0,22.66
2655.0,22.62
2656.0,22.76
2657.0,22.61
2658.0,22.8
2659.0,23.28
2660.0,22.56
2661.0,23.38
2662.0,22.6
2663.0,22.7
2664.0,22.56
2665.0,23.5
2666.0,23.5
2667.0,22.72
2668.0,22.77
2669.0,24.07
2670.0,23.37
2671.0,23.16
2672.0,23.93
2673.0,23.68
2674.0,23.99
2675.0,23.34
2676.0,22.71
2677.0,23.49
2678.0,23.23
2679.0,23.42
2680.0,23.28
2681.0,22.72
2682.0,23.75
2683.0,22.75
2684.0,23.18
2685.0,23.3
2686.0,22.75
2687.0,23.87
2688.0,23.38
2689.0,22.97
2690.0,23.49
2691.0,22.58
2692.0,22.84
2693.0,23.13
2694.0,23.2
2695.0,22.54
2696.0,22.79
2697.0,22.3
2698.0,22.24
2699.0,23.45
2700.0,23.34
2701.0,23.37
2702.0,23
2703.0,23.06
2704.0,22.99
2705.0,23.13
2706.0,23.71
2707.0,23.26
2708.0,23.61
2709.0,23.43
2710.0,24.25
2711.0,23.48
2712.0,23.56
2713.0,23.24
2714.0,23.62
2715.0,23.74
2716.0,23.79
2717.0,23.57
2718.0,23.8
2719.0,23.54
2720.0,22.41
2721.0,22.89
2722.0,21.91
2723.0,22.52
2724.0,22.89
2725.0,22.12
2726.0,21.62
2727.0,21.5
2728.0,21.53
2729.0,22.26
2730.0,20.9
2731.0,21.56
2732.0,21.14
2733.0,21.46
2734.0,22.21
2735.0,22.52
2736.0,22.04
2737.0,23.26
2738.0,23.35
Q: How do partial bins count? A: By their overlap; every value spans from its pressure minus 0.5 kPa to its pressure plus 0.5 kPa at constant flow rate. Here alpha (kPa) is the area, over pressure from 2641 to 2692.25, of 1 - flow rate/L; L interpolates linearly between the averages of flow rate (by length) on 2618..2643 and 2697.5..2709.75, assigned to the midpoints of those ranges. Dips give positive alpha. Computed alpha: -2.6 kPa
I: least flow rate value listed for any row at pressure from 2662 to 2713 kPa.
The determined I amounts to 22.24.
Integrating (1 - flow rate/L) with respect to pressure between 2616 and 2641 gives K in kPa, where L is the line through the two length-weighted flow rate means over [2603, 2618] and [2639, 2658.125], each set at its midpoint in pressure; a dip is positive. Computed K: 1.99 kPa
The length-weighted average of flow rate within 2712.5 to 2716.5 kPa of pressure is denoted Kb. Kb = 23.6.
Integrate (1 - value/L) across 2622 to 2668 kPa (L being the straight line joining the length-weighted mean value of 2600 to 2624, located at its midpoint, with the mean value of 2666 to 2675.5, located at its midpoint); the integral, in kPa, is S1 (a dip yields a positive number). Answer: 0.9 kPa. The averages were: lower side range 21.2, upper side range 23.5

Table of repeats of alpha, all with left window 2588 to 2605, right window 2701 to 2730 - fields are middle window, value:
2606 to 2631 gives 1.5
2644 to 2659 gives -0.6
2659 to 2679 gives -0.8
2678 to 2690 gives -0.4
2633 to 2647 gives -0.8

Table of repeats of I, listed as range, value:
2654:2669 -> 22.56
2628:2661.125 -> 19.03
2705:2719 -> 23.13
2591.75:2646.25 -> 15.65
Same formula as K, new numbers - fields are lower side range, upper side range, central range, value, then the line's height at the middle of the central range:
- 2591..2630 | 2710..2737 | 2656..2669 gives -0.8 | 21.6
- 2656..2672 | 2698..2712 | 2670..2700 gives 0.1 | 23.2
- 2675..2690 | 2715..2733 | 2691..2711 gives -0.3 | 22.8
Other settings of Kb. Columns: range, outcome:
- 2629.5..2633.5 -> 21.9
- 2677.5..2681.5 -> 23.2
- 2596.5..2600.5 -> 21.4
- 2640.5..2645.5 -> 23.4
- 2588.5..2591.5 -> 21.1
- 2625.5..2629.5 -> 18.3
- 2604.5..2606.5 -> 21.8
